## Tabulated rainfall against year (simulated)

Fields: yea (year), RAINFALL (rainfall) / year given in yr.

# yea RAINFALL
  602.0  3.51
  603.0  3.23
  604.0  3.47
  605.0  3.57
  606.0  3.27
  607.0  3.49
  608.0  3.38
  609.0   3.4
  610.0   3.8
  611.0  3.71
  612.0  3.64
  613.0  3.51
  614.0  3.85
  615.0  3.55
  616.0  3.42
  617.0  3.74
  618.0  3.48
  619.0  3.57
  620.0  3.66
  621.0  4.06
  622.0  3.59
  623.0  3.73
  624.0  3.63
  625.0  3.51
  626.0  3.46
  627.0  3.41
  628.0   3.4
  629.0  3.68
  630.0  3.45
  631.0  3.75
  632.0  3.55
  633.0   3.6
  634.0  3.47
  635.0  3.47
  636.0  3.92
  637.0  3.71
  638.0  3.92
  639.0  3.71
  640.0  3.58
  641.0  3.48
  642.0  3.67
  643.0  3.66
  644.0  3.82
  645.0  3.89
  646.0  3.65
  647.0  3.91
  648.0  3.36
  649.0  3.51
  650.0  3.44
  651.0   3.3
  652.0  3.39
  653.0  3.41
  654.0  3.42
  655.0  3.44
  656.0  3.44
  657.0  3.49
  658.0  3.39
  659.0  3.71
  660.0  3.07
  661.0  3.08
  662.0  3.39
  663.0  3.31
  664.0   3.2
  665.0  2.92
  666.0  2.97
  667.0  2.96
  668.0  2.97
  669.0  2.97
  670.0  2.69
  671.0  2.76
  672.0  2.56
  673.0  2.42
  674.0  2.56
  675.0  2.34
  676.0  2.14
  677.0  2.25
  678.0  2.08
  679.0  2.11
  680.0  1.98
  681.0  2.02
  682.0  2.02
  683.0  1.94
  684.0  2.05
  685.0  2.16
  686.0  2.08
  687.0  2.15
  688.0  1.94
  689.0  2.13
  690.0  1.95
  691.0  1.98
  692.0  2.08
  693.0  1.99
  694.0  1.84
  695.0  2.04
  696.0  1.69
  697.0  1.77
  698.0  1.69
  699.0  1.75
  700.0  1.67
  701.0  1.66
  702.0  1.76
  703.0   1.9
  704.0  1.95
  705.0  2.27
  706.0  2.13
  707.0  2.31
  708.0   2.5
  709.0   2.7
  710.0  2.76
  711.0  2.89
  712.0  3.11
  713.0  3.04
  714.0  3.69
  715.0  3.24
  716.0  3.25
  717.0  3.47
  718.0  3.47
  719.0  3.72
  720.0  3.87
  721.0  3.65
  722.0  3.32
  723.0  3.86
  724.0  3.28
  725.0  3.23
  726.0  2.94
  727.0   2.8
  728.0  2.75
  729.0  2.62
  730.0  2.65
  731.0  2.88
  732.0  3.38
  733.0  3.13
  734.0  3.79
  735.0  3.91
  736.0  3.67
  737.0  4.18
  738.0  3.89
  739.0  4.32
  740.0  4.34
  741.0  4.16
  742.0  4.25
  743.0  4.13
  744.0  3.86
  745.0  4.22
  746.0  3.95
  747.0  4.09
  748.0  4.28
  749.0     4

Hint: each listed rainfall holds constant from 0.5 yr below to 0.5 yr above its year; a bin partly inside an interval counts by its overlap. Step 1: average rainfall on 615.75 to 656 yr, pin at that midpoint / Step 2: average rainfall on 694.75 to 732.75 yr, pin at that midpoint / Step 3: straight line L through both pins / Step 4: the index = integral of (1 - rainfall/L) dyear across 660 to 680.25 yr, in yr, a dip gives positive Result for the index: 3.3 yr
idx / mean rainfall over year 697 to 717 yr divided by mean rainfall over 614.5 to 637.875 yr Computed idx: 0.68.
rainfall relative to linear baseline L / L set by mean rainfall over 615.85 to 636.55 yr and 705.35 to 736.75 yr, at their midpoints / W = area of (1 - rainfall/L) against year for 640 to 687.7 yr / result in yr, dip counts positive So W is 6.8 yr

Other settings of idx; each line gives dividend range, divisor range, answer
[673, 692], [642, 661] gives 0.60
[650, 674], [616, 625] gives 0.86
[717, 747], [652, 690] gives 1.34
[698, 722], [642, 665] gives 0.79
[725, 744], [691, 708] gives 1.84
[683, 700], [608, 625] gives 0.54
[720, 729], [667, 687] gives 1.38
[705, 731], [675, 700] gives 1.54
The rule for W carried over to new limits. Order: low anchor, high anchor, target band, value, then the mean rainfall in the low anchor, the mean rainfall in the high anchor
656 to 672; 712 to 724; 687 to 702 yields 6.5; 3.12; 3.48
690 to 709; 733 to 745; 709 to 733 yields -1.3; 1.96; 4.01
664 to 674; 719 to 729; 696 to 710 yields 4.9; 2.81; 3.29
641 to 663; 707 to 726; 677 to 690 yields 5.1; 3.49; 3.25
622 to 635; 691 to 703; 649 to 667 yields -3.2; 3.55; 1.82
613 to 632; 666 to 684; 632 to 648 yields -2.4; 3.6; 2.4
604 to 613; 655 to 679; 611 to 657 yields -4.9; 3.53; 2.89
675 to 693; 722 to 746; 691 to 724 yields 2.7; 2.07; 3.58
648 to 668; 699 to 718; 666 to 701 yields 9.2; 3.3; 2.57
